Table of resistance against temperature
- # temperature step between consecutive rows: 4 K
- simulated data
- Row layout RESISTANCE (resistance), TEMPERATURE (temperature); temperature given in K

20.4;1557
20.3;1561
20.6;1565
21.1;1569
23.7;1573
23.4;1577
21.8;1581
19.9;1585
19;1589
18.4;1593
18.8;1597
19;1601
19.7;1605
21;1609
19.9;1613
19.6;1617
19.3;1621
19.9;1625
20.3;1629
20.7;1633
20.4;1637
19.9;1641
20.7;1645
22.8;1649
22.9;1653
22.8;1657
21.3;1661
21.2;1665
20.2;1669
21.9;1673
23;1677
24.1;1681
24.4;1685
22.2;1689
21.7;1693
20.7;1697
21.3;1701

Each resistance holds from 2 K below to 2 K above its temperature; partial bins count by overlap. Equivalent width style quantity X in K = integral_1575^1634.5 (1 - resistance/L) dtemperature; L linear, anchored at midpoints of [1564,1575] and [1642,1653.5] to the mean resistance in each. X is 5.0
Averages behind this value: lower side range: 21.9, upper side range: 21.8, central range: 20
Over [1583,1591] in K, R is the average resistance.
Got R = 19.4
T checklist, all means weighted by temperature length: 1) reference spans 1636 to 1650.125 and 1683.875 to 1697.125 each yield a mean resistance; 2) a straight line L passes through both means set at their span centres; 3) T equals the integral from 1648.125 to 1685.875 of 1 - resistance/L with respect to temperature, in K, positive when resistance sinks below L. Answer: -1.4 K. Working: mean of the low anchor 20.9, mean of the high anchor 22.3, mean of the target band 22.4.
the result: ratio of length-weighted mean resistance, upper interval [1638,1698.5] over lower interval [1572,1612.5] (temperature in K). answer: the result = 1.08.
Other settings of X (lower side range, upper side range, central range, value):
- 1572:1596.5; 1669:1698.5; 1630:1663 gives 0.6 K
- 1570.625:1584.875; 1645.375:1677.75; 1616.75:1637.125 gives 2.0 K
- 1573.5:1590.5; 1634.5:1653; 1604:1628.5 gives 1.5 K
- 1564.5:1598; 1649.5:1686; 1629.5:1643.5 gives 0.9 K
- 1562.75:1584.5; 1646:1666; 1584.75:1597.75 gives 1.8 K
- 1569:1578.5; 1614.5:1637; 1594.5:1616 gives 1.6 K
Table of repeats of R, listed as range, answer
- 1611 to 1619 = 19.8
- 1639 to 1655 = 21.6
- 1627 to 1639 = 20.5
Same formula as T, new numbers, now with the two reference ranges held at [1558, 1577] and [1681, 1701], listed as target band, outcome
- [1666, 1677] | 0.4 K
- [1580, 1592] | 1.0 K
